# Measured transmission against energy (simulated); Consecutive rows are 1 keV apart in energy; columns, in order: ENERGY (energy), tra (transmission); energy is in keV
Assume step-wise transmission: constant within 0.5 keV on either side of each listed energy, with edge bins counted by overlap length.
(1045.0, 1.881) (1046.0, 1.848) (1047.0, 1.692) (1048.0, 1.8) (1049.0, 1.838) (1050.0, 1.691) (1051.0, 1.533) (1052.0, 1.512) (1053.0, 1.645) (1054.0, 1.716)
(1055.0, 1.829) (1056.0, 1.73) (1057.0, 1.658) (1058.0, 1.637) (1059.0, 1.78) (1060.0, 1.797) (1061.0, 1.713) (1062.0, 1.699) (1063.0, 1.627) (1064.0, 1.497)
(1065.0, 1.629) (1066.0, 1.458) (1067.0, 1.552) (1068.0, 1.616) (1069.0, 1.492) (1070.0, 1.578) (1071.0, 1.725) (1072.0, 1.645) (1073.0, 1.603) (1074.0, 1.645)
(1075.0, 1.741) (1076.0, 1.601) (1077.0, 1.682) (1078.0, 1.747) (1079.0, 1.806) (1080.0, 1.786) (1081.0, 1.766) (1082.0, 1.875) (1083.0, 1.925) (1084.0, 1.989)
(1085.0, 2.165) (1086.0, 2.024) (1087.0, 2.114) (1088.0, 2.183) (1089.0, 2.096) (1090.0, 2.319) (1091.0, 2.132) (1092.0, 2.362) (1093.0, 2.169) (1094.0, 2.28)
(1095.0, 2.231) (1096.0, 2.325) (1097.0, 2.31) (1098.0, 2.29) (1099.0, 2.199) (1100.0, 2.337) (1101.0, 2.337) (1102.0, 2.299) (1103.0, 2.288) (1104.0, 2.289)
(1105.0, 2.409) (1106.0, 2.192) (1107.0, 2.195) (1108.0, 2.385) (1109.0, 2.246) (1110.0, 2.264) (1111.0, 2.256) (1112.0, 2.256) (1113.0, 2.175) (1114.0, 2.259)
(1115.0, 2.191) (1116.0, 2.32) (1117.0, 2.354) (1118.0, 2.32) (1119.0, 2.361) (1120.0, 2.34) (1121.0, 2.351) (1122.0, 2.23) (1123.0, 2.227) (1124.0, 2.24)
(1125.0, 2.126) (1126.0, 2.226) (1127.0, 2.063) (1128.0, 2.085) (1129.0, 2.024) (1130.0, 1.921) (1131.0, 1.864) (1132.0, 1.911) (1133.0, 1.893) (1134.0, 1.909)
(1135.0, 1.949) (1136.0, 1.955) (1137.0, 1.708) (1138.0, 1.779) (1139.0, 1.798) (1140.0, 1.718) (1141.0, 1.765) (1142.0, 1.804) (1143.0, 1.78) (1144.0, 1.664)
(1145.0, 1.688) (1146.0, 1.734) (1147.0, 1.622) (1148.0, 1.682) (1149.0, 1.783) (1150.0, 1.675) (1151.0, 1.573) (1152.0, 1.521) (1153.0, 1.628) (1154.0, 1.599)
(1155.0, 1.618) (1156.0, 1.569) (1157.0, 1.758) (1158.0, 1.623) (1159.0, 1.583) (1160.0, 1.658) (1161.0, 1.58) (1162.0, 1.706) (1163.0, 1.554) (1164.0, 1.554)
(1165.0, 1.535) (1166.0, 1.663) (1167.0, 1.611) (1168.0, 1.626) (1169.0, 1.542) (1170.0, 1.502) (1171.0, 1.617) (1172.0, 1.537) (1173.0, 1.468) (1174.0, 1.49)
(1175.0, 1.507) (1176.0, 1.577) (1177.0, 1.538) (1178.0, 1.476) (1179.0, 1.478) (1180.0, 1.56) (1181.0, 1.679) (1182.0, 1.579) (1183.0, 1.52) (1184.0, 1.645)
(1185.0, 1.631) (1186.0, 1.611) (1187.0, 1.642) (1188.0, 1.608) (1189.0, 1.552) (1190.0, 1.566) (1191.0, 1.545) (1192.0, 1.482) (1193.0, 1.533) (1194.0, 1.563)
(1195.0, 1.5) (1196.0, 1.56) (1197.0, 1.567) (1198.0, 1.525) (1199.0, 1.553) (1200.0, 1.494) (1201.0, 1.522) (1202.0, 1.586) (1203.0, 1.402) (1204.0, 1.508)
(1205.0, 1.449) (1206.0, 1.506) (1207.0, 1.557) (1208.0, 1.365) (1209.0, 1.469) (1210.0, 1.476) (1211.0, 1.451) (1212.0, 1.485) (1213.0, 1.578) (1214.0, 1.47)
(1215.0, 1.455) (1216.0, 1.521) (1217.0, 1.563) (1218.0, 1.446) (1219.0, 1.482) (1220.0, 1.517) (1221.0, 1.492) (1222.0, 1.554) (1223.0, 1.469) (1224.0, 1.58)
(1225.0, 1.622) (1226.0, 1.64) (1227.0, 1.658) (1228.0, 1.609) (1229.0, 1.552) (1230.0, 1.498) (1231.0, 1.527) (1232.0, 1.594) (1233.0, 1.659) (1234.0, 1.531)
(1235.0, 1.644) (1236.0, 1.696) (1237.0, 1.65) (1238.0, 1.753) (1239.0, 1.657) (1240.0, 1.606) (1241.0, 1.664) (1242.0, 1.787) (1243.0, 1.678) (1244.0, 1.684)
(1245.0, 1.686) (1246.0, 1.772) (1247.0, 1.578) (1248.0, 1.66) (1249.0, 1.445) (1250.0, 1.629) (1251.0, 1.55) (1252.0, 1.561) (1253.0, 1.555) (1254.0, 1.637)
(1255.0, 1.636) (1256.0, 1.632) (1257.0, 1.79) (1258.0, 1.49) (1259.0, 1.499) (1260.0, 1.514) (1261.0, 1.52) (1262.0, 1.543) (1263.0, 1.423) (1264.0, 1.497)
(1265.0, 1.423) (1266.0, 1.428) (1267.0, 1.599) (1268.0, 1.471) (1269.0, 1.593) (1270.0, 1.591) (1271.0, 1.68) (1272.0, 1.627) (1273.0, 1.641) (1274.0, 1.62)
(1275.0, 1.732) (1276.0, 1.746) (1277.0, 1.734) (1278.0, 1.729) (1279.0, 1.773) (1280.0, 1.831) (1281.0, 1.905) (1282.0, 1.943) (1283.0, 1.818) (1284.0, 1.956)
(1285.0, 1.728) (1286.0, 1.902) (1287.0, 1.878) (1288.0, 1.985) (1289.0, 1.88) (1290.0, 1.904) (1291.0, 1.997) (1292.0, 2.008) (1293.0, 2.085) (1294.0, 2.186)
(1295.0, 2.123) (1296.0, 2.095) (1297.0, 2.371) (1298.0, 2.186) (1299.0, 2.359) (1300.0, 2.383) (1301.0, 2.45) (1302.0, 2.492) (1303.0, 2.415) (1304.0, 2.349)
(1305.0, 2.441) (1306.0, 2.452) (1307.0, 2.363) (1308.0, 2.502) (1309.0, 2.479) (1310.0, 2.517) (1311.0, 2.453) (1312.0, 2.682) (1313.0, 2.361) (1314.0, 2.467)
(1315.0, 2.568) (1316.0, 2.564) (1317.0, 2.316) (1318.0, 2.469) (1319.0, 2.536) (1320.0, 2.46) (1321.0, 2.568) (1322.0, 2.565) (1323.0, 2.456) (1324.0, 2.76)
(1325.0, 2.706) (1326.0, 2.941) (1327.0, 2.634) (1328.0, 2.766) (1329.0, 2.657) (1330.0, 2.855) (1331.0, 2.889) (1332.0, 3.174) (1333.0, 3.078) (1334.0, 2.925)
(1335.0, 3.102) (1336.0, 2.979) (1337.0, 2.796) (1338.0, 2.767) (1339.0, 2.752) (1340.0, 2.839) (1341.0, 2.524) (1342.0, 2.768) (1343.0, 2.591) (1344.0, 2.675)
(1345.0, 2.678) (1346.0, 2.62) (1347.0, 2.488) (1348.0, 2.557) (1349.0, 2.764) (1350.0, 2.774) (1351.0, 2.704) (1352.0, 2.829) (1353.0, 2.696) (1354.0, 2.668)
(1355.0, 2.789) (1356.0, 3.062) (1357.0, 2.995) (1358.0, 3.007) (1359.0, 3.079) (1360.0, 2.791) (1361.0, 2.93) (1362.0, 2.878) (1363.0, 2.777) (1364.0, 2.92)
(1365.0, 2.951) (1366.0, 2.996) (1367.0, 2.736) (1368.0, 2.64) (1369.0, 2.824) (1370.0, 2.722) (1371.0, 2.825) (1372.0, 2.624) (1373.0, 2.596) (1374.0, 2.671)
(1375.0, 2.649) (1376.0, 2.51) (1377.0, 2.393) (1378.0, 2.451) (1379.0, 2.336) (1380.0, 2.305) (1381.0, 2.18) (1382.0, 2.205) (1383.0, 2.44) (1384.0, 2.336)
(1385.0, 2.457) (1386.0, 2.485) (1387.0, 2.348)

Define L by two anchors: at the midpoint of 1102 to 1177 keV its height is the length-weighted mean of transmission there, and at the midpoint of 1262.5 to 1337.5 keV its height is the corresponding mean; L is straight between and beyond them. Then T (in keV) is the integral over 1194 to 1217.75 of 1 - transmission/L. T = 6.1 keV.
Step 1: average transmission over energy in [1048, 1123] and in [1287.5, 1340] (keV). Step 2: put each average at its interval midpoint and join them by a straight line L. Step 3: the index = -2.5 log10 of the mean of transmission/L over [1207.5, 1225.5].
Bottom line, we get 0.457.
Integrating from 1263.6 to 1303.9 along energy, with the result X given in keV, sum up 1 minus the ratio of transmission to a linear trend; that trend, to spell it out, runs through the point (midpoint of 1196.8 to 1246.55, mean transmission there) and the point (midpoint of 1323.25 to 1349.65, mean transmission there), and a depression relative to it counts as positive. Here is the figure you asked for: 6.0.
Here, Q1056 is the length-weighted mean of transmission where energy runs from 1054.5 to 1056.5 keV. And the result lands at 1.78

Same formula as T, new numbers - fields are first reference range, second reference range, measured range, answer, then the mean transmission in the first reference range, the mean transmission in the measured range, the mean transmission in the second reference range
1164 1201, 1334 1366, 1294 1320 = 0.8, 1.56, 2.41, 2.8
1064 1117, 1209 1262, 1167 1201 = 3.7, 2.03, 1.55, 1.58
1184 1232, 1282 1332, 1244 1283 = 7.3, 1.53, 1.63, 2.37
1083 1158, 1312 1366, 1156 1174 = 4.9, 2.05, 1.59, 2.75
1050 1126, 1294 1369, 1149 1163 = 3.6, 2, 1.63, 2.66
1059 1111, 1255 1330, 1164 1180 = 3.8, 1.97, 1.55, 2.09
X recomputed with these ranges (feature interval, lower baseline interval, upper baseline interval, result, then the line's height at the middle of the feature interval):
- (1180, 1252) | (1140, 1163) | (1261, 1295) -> 6.0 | 1.71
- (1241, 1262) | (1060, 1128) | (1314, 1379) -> 7.3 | 2.47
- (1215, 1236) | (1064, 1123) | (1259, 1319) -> 4.9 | 2.03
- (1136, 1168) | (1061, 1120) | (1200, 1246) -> 2.6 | 1.81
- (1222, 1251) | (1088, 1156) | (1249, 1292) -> 2.4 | 1.77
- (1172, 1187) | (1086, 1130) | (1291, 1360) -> 5.1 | 2.36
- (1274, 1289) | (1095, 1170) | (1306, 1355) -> 4.0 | 2.49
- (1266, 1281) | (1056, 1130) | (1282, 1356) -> 4.6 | 2.4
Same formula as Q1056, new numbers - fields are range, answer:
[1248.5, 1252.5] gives 1.55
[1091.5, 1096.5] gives 2.27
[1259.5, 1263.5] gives 1.5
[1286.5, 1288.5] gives 1.93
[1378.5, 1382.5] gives 2.26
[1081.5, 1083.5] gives 1.9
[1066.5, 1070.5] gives 1.56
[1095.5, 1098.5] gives 2.31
